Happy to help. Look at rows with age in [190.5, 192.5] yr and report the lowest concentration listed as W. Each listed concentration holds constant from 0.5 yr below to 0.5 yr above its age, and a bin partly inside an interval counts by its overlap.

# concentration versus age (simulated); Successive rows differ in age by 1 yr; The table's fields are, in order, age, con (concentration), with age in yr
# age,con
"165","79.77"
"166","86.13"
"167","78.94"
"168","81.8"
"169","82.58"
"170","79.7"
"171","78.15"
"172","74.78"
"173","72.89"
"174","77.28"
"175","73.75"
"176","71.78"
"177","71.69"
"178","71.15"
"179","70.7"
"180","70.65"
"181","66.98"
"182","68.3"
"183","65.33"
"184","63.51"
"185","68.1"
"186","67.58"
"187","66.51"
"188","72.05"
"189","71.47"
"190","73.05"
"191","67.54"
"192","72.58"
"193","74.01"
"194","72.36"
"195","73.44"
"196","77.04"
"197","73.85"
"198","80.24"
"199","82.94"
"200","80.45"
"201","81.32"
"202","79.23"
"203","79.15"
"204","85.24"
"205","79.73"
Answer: 67.54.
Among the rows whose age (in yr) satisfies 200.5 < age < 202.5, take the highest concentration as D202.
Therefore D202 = 81.32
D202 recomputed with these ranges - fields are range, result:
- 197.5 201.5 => 82.94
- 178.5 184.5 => 70.7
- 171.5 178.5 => 77.28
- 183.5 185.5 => 68.1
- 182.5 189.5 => 72.05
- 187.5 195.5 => 74.01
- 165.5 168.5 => 86.13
